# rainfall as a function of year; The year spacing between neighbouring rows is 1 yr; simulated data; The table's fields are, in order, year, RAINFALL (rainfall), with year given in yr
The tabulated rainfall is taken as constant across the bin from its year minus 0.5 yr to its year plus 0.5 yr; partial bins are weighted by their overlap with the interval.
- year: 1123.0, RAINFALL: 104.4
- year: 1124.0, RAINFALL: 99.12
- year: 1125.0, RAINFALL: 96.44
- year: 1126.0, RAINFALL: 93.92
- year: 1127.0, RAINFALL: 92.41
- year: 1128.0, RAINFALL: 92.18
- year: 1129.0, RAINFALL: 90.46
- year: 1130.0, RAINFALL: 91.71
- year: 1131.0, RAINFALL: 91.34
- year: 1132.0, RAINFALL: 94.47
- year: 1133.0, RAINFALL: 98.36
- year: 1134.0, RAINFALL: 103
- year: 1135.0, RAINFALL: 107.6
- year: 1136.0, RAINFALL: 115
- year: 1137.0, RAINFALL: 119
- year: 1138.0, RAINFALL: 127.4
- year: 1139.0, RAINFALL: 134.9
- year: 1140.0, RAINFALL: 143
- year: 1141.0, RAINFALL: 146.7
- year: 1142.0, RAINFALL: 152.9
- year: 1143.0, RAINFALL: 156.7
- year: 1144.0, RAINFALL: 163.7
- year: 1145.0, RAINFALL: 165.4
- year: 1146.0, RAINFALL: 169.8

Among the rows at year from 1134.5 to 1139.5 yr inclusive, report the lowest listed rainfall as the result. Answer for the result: 107.6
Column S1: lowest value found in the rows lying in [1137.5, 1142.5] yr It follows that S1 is 127.4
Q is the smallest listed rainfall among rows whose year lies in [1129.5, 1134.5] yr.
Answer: 91.34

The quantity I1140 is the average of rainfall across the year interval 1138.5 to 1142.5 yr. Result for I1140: 144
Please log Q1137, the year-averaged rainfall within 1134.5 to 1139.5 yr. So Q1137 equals 121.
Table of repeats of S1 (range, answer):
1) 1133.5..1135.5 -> 103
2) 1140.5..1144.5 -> 146.7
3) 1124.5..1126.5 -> 93.92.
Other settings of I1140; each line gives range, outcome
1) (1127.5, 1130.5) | 91.5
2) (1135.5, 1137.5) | 117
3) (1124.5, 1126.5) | 95.2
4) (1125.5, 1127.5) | 93.2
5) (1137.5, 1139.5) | 131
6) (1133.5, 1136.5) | 109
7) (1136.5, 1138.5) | 123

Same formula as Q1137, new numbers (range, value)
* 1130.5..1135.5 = 99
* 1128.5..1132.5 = 92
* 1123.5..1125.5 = 97.8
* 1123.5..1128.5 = 94.8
